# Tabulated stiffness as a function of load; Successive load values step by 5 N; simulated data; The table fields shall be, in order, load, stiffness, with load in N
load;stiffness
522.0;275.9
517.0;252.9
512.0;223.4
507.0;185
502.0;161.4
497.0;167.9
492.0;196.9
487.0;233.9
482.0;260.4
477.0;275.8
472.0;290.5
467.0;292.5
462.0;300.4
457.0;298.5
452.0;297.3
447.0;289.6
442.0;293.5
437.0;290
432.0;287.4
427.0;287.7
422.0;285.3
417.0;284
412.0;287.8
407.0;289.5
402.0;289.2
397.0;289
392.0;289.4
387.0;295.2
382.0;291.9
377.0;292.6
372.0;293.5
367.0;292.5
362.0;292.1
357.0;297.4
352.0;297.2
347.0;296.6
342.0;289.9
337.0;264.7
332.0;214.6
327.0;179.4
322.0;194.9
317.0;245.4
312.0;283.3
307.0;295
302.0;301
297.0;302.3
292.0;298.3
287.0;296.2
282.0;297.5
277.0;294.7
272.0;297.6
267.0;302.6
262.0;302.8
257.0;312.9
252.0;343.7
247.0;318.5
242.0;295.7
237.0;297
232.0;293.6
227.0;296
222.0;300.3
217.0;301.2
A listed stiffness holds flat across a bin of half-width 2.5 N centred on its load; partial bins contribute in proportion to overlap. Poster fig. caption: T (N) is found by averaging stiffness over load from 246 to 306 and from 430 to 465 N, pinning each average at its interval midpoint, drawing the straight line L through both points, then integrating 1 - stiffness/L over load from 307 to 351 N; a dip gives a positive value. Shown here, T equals 7.4 N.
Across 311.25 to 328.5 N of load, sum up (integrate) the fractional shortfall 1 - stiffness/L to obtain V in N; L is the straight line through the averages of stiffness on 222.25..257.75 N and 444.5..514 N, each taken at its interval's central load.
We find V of 3.9 N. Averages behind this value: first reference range 307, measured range 223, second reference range 248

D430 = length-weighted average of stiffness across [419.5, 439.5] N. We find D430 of 288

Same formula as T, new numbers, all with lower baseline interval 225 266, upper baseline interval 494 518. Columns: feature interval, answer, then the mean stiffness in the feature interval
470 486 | -4.98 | 271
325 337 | 2.59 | 212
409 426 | -3.87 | 286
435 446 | -3.38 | 292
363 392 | -4.93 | 293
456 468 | -4.71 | 298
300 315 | -0.56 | 291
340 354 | -1.65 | 295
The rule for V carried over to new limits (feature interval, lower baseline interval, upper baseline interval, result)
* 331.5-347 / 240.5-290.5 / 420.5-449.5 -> 1.6 N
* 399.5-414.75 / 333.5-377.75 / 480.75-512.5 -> -1.9 N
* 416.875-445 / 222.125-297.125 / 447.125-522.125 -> -2.9 N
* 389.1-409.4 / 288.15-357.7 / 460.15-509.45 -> -2.9 N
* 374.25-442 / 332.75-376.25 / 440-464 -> 0.6 N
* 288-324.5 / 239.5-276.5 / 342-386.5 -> 3.3 N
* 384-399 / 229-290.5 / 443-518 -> -1.1 N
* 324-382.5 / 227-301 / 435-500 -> 2.7 N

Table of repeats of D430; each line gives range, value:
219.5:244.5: 297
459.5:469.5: 296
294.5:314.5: 295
